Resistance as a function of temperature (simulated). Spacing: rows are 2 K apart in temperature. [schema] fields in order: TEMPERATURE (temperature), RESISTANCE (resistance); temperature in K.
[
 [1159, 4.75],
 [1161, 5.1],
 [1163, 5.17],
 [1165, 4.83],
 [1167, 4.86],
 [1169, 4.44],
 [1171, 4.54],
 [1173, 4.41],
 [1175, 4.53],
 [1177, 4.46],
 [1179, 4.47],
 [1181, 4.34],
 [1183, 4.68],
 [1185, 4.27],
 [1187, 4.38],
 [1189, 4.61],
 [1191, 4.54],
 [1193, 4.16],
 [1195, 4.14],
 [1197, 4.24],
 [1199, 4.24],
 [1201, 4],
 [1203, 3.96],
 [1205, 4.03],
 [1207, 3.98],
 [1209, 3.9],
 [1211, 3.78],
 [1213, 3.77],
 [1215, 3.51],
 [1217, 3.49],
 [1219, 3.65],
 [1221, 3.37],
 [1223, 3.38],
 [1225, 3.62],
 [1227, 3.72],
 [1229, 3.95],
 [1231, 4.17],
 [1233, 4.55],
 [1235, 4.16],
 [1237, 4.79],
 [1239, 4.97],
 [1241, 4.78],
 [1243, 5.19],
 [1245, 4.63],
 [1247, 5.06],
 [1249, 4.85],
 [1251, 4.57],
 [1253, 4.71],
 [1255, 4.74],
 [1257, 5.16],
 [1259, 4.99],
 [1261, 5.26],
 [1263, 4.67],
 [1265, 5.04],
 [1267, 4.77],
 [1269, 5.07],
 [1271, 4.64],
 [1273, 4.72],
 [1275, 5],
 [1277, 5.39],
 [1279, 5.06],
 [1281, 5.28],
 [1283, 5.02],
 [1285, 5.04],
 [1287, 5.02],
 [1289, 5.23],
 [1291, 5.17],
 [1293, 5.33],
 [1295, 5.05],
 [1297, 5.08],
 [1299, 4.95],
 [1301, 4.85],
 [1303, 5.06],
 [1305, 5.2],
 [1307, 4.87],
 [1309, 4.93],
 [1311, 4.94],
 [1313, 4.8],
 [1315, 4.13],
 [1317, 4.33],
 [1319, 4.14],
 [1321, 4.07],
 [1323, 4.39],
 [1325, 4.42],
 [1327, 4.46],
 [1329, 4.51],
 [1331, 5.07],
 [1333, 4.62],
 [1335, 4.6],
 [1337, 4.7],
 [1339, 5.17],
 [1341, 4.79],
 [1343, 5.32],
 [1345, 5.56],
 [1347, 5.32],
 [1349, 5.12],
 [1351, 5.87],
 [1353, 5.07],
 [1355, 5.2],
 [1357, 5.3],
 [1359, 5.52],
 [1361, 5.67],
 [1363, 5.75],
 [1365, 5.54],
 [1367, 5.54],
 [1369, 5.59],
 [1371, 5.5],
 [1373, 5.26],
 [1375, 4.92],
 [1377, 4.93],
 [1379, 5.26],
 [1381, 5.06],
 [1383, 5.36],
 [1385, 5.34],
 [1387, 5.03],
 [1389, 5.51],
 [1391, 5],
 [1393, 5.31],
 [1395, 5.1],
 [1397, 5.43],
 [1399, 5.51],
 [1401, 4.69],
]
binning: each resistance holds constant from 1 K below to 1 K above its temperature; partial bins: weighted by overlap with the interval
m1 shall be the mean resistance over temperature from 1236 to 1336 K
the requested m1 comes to 4.85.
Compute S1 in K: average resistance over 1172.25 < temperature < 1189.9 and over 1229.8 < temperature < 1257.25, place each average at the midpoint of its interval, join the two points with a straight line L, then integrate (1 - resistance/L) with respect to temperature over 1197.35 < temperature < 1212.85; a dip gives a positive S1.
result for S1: 2.0 K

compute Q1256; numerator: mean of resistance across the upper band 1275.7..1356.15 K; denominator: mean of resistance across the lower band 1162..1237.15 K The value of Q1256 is 1.18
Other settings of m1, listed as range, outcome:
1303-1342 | 4.65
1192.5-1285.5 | 4.45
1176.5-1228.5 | 4.02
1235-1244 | 4.85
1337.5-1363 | 5.33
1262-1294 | 5.03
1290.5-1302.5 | 5.07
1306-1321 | 4.56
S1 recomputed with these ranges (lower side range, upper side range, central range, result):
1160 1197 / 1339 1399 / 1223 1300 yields 1.2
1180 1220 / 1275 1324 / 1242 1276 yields -2.4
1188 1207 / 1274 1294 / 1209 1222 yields 2.3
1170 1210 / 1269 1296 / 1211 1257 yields 4.0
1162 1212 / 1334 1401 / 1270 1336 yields 1.4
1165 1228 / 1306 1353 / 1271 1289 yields -2.0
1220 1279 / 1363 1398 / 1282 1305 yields -1.1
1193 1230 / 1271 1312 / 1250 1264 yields -1.1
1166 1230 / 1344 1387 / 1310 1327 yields 2.0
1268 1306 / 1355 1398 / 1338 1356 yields -0.1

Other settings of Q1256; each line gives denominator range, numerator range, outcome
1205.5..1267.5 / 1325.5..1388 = 1.19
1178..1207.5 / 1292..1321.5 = 1.12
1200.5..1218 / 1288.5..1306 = 1.33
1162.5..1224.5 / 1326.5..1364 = 1.23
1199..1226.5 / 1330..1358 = 1.37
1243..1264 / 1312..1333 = 0.91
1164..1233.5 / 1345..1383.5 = 1.30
